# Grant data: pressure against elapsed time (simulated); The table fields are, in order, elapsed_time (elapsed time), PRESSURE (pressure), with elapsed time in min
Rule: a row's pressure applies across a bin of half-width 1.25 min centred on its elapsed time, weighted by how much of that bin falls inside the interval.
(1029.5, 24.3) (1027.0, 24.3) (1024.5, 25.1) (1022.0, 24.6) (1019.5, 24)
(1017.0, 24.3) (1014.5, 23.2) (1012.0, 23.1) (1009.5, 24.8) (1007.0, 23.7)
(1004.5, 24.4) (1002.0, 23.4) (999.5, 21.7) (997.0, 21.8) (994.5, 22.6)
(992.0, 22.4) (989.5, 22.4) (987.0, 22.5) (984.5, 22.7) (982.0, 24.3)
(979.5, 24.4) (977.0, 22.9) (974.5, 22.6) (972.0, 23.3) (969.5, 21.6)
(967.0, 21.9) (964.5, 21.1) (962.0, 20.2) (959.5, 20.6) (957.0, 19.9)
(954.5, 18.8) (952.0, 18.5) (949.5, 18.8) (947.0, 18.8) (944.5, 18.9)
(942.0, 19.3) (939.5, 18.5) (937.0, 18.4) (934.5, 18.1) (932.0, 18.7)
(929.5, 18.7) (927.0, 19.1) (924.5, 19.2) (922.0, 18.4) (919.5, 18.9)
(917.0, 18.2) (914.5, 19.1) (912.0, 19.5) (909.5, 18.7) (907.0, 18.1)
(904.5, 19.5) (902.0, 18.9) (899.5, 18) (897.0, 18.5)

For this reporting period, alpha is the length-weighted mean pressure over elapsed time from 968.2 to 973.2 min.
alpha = 22.4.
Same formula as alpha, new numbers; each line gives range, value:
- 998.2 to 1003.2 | 22.5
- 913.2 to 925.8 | 18.8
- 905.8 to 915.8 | 18.9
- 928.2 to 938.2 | 18.5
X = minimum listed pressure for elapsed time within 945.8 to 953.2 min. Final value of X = 18.5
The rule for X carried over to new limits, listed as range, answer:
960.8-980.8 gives 20.2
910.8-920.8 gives 18.2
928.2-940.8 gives 18.1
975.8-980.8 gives 22.9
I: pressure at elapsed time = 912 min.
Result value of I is 19.5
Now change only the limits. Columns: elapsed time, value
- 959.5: 20.6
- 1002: 23.4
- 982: 24.3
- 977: 22.9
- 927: 19.1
